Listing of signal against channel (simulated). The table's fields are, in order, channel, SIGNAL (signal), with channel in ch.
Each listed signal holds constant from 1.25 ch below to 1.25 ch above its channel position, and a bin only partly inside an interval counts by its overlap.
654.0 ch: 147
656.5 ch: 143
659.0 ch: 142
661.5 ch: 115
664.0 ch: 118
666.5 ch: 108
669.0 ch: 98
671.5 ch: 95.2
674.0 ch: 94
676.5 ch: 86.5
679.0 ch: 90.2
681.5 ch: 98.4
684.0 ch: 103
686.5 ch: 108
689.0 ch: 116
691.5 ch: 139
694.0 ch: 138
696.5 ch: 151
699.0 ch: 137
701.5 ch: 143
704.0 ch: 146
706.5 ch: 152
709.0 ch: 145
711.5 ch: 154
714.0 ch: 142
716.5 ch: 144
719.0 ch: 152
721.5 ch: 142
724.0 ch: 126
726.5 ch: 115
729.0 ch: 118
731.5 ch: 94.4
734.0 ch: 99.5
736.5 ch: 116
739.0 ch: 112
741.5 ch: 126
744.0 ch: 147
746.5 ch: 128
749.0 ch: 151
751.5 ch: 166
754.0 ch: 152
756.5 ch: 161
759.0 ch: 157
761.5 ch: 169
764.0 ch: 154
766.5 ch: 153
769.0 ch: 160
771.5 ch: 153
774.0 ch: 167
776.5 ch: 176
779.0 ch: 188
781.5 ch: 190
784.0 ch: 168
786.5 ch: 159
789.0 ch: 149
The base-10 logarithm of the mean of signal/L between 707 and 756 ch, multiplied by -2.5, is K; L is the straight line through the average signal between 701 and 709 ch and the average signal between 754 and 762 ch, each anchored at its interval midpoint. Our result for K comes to 0.15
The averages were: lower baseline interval 147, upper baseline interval 160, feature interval 134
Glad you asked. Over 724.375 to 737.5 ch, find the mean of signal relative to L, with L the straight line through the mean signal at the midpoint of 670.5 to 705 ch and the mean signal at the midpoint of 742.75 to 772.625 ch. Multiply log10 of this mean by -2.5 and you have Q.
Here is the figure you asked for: 0.266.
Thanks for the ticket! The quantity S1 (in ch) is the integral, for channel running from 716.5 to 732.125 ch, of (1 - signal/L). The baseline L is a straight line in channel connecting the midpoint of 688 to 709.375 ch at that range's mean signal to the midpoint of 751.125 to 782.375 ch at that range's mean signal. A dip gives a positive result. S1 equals 2.3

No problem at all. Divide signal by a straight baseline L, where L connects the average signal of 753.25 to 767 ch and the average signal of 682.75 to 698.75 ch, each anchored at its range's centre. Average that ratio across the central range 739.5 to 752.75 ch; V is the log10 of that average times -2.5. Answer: 0.07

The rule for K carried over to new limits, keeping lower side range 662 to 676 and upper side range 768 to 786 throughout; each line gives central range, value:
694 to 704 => -0.18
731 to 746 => 0.24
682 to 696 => -0.05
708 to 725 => -0.09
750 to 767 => 0.00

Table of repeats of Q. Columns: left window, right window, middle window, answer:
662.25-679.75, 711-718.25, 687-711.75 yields -0.09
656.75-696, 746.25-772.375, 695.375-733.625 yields -0.04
